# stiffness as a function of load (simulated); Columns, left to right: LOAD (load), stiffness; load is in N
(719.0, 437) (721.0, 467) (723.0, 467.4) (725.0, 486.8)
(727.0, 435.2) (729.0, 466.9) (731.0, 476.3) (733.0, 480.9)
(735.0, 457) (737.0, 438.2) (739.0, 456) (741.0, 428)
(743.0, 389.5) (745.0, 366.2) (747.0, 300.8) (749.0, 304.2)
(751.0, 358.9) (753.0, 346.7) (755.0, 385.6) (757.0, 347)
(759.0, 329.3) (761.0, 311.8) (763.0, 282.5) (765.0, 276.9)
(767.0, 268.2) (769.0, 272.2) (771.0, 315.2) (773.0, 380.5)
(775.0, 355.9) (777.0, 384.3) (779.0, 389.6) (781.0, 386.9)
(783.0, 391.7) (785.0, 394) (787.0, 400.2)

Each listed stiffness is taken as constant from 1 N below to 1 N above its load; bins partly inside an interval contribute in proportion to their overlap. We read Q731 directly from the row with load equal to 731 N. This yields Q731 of 476.3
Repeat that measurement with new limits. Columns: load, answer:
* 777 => 384.3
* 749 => 304.2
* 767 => 268.2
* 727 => 435.2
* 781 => 386.9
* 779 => 389.6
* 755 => 385.6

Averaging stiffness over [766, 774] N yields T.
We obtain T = 309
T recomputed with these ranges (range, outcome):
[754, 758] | 366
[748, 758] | 348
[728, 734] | 475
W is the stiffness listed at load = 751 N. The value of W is 358.9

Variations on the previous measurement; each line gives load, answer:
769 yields 272.2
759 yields 329.3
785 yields 394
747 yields 300.8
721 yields 467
